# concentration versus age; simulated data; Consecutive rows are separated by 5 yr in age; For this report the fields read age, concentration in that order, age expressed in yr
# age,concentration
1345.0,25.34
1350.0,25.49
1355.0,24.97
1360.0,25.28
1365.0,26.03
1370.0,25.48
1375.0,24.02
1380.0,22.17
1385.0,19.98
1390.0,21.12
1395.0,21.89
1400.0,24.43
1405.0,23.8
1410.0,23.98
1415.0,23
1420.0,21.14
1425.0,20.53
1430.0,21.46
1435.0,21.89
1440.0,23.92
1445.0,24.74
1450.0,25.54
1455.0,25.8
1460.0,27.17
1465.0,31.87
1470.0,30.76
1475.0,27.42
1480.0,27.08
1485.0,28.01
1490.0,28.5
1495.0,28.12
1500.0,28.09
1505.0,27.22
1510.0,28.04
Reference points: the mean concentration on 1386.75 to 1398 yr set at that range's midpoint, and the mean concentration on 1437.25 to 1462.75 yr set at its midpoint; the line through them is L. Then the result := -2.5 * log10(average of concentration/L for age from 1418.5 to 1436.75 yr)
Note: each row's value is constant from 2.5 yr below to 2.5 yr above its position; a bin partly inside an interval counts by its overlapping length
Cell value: 0.13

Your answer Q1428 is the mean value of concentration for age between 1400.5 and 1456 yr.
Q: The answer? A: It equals 23.2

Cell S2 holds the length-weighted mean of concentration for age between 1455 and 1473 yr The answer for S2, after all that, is 29.3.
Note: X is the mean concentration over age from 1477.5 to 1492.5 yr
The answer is 27.9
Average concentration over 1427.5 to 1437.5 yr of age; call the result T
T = 21.7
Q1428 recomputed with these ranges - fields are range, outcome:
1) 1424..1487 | 26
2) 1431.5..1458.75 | 24.4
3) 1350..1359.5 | 25.2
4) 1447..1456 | 25.6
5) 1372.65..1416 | 22.7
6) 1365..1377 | 25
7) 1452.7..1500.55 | 28.3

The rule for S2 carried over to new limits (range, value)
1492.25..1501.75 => 28.1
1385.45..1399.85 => 21.8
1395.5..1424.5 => 23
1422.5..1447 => 22.5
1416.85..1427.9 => 21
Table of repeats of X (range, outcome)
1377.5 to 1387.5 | 21.1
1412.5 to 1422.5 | 22.1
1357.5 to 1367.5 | 25.7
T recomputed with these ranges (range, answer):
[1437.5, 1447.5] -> 24.3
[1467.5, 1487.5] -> 28.3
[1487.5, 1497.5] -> 28.3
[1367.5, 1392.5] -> 22.6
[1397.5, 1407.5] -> 24.1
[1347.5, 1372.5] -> 25.4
